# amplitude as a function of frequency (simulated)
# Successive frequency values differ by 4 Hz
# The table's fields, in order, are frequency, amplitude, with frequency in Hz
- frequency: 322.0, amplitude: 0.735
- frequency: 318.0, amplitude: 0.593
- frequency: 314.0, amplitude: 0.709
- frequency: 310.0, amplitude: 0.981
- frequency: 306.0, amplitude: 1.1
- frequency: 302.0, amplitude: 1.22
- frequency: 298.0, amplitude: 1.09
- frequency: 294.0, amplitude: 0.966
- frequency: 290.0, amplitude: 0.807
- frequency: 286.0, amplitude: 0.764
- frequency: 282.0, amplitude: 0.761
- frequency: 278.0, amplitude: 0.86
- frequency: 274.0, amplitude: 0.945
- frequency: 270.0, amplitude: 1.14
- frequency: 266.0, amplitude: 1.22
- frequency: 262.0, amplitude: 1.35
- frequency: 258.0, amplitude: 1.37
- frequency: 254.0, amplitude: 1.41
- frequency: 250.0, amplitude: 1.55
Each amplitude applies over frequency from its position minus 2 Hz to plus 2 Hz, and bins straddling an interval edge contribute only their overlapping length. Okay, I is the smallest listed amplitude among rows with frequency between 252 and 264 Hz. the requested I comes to 1.35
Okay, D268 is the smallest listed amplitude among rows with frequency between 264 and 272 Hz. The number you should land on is 1.14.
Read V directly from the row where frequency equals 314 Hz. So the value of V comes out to 0.709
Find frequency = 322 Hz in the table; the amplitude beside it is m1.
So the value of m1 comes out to 0.735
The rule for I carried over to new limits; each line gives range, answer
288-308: 0.807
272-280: 0.86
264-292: 0.761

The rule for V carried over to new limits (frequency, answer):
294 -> 0.966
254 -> 1.41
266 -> 1.22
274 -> 0.945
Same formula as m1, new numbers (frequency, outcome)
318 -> 0.593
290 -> 0.807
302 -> 1.22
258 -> 1.37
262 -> 1.35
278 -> 0.86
